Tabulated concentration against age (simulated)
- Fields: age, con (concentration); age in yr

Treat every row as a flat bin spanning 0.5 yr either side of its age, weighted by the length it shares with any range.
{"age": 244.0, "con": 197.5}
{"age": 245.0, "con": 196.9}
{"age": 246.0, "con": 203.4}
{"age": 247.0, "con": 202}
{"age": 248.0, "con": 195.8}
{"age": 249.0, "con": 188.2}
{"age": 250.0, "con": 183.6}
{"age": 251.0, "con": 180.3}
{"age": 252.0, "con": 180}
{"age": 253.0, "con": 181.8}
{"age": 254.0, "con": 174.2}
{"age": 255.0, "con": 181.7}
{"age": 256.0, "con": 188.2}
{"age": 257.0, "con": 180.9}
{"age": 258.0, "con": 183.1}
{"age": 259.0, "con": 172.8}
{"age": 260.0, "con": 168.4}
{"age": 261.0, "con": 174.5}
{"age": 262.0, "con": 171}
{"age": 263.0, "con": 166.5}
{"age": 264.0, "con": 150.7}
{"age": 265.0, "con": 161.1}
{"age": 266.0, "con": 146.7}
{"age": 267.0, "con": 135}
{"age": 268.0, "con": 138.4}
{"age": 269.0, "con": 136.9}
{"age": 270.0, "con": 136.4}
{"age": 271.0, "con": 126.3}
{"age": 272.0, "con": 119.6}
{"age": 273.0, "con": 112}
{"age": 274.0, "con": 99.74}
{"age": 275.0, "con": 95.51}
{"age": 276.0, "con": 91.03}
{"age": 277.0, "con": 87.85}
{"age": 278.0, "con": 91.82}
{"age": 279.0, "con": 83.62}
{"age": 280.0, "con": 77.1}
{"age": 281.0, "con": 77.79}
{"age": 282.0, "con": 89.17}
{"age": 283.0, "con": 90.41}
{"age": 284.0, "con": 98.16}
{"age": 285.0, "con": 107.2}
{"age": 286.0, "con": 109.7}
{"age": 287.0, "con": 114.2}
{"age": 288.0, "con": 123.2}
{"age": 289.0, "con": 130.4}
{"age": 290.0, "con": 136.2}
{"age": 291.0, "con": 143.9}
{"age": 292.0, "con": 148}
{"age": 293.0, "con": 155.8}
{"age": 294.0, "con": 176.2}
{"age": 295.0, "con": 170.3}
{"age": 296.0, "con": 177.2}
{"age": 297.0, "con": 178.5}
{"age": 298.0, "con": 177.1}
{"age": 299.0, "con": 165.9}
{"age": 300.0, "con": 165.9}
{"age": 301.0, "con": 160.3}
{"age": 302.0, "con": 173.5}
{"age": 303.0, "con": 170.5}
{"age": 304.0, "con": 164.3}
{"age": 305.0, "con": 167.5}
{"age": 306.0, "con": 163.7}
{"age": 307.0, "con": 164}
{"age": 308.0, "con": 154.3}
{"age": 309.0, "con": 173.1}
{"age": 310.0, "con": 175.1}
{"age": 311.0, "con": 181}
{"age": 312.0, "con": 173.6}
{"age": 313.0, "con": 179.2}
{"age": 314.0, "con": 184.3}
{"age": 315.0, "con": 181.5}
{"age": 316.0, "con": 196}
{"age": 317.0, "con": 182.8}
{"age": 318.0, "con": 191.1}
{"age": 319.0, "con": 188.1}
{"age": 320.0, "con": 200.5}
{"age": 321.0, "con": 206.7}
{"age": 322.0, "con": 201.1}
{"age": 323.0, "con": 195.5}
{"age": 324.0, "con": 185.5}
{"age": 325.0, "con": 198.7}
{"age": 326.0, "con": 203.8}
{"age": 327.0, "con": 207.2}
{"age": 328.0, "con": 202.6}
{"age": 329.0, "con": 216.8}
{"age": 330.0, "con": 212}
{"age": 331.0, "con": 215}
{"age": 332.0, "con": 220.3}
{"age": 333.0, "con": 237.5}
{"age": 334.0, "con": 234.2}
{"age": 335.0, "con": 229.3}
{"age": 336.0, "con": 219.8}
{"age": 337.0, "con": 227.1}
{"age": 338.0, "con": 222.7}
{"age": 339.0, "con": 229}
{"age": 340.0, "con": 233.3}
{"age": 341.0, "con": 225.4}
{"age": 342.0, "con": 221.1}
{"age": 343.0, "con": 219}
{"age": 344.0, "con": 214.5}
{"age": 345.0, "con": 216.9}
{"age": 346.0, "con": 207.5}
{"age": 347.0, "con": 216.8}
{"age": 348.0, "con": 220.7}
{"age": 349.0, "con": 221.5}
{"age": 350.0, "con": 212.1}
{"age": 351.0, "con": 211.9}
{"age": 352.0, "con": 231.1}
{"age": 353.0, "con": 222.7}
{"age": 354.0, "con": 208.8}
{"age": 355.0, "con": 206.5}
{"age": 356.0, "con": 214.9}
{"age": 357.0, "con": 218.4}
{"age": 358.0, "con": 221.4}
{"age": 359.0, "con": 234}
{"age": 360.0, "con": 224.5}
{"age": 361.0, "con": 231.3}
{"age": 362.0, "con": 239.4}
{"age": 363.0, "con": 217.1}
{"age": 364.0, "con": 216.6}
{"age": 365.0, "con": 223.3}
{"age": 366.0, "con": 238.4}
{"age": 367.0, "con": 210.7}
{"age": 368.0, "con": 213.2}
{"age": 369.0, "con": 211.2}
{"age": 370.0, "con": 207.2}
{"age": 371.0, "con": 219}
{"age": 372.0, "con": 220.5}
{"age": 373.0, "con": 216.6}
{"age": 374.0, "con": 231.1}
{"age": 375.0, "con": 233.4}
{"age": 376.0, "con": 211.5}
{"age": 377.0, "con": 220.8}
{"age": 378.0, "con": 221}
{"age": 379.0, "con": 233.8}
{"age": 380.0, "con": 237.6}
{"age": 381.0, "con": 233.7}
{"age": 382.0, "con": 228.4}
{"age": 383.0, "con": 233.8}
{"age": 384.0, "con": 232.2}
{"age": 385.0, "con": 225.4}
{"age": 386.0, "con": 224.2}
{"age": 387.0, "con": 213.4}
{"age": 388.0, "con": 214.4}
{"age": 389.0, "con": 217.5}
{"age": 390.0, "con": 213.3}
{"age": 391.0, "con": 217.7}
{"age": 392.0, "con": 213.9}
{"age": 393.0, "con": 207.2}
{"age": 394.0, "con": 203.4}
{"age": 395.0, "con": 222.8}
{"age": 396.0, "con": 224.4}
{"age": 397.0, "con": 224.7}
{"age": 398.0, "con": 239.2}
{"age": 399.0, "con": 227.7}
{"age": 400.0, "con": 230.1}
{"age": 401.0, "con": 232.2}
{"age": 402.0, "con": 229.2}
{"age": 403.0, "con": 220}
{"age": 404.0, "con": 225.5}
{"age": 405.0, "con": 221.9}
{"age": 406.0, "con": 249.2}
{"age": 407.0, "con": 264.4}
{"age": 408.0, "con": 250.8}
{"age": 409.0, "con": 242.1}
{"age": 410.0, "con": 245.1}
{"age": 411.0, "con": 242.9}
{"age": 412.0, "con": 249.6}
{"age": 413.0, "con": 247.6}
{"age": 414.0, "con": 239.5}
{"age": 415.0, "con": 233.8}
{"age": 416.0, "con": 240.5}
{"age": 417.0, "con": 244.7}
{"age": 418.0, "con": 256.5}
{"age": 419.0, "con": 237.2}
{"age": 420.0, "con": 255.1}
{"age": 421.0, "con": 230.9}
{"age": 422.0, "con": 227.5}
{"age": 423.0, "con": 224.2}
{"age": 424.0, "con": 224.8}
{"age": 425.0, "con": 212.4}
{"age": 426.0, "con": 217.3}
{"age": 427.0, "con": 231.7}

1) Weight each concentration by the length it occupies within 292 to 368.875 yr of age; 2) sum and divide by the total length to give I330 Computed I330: 202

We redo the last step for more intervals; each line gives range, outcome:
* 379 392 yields 224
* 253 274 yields 155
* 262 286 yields 115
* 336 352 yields 220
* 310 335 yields 200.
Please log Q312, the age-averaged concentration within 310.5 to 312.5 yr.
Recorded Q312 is 177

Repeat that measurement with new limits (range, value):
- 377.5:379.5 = 227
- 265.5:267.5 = 141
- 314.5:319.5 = 188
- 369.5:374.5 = 219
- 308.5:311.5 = 176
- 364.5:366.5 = 231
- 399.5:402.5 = 230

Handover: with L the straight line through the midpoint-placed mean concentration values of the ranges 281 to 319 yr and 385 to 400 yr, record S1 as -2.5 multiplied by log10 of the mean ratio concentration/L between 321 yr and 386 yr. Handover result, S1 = -0.15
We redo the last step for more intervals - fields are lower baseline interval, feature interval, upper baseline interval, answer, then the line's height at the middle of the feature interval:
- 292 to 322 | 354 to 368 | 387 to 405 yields -0.10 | 203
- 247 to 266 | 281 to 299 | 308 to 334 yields 0.35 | 187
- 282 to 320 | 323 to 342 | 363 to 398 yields -0.18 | 184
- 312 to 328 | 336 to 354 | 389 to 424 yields -0.08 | 205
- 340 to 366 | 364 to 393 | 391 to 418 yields 0.03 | 227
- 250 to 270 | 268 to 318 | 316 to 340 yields 0.31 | 188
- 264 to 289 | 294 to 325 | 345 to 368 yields -0.15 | 156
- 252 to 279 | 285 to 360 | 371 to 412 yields -0.05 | 182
